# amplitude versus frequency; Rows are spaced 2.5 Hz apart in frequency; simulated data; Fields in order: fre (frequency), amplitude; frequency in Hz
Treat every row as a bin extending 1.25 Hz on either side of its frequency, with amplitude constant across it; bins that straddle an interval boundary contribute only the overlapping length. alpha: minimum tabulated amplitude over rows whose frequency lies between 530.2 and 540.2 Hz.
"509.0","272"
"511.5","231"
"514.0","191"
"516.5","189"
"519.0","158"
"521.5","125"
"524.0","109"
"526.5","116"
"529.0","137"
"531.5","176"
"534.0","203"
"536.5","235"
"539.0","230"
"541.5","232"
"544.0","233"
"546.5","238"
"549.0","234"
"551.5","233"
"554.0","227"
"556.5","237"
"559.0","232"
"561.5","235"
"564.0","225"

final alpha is 176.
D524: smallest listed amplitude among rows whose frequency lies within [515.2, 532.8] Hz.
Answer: 109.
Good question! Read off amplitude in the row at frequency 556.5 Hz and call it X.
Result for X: 237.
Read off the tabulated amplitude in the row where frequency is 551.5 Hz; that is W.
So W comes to 233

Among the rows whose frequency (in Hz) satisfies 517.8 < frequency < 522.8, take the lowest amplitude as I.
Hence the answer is 125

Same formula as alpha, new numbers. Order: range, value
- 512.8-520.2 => 158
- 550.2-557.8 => 227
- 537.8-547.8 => 230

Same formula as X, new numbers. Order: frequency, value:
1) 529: 137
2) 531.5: 176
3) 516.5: 189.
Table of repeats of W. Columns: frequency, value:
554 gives 227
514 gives 191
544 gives 233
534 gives 203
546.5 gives 238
